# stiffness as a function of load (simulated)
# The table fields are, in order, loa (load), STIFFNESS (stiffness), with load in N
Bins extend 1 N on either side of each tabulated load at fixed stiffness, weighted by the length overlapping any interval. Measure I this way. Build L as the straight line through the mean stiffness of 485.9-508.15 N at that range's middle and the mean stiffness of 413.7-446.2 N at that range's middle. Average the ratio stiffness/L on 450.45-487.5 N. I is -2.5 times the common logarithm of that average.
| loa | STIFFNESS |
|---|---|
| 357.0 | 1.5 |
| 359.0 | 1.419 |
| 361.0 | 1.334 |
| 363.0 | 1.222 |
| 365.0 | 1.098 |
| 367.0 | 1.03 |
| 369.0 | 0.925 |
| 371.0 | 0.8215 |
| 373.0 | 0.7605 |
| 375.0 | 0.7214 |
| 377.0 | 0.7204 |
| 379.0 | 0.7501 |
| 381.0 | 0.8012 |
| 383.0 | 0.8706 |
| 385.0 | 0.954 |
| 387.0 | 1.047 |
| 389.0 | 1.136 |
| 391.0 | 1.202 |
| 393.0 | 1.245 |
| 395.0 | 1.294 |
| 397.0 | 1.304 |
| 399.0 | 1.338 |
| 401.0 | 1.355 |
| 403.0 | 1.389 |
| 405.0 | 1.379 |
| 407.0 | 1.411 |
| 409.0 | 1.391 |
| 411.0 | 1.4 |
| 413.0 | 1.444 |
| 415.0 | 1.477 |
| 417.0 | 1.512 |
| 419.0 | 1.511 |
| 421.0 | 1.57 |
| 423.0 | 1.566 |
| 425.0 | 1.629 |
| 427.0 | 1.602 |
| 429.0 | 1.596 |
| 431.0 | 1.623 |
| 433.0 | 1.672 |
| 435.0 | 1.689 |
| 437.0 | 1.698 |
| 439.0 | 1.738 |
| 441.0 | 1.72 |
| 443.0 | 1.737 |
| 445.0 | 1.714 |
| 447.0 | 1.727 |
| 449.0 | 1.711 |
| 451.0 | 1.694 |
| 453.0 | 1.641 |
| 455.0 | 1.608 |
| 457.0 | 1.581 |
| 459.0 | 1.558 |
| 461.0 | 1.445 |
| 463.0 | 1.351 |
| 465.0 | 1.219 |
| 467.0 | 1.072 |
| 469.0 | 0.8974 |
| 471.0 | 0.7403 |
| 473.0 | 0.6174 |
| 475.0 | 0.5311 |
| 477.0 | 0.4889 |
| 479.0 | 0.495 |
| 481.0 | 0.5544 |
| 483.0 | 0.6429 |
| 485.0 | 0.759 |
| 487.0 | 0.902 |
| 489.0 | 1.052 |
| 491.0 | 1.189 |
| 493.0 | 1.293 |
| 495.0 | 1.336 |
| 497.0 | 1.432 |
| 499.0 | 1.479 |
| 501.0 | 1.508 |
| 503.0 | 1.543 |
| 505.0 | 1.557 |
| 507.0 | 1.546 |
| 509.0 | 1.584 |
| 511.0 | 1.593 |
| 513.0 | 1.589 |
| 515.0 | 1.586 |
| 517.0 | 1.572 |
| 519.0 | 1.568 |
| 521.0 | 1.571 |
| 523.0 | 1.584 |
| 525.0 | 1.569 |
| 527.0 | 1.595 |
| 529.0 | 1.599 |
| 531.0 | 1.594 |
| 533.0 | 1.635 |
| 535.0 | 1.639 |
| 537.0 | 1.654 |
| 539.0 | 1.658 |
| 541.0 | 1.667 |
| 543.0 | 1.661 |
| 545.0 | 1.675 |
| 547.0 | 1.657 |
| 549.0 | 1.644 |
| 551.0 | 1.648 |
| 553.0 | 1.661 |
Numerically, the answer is 0.39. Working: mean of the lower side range 1.63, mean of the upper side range 1.35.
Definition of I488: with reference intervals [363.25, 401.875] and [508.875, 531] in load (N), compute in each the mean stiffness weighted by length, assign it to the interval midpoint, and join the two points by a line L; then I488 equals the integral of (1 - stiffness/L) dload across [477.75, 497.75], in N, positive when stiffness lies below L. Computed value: 6.9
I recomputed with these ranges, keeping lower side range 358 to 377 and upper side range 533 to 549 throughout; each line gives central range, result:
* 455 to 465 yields -0.086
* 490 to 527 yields 0.022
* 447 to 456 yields -0.249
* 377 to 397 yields 0.066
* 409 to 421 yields -0.226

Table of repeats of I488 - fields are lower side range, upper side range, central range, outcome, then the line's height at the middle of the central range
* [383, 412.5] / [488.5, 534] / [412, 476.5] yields -4.8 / 1.36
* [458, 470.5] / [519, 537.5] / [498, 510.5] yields -0.6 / 1.46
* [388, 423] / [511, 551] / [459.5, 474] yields 4.1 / 1.5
